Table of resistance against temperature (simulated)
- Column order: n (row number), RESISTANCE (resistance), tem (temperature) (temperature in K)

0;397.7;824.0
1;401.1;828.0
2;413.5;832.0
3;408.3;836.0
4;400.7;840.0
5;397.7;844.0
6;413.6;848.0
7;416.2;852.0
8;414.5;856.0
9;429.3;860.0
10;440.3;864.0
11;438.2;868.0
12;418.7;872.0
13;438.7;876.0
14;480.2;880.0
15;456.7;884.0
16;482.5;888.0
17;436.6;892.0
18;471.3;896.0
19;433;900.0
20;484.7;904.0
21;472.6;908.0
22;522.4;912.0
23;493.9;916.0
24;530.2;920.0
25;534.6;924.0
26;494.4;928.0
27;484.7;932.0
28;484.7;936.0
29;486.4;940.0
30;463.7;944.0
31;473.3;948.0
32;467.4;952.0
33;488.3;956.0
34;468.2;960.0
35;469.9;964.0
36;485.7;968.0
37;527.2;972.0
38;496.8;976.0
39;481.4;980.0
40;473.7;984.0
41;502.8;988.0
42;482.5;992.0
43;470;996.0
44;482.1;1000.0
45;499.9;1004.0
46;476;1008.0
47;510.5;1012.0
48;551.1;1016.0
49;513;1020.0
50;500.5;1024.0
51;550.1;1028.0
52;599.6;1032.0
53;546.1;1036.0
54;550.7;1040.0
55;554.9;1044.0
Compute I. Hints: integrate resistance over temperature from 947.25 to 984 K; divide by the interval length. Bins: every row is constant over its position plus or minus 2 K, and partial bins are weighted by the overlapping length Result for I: 484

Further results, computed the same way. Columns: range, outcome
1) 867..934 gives 475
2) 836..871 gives 418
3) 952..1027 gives 493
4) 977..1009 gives 484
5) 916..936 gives 507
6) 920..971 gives 486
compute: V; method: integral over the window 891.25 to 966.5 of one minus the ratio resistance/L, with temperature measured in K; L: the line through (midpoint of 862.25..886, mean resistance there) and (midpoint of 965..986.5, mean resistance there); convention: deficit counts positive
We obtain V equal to -2.0 K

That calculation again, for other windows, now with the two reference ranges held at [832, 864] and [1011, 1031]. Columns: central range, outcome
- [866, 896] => -1.1 K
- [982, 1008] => 1.4 K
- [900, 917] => -1.2 K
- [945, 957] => 0.2 K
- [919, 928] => -1.2 K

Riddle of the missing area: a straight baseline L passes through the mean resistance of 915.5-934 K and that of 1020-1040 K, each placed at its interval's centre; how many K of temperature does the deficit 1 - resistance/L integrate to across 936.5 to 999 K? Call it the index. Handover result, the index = 4.9 K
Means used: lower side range 509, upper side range 546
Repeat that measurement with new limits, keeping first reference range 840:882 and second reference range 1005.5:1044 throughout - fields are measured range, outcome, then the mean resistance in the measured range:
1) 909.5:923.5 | -1.6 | 516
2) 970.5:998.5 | 1.0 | 490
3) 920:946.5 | -1.1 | 494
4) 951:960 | 0.2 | 477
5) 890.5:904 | -0.1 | 453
